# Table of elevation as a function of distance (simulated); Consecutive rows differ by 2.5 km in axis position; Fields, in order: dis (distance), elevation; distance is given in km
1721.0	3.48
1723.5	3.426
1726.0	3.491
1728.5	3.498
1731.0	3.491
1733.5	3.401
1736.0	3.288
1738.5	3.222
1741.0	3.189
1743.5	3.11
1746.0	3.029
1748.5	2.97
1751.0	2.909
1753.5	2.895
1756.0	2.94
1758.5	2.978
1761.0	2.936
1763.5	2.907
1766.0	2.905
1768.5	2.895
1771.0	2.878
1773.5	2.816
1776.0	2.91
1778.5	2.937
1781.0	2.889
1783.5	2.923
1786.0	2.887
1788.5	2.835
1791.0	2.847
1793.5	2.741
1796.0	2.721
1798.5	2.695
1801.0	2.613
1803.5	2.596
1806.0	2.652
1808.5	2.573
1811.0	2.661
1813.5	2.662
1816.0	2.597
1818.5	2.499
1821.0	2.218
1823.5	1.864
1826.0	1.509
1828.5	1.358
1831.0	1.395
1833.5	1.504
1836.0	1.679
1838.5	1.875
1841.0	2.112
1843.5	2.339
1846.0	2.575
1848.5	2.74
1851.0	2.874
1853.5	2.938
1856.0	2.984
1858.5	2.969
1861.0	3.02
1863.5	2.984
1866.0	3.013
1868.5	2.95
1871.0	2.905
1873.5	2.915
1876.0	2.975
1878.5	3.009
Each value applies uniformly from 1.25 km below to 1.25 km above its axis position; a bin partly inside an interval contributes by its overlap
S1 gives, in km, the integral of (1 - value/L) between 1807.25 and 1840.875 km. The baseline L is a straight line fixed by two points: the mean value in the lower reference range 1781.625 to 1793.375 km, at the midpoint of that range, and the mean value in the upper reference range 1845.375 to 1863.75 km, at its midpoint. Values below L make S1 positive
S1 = 9.9 km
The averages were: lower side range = 2.86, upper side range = 2.89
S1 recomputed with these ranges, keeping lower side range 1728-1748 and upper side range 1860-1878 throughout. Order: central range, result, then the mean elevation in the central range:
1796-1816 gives 3.0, 2.64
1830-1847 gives 6.2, 1.92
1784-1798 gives 1.5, 2.81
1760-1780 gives 1.8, 2.9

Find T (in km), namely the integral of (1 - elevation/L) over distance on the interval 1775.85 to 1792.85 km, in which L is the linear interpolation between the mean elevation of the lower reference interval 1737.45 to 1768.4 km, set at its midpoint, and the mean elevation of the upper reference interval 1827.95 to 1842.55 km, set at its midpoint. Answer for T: -2.7 km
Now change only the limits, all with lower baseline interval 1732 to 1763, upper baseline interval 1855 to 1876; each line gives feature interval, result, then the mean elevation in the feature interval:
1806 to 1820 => 1.94 km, 2.6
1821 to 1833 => 5.60 km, 1.6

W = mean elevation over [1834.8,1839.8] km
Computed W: 1.78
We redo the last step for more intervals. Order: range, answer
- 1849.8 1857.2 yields 2.93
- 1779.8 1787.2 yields 2.9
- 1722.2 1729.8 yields 3.47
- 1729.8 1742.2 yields 3.32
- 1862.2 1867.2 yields 3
